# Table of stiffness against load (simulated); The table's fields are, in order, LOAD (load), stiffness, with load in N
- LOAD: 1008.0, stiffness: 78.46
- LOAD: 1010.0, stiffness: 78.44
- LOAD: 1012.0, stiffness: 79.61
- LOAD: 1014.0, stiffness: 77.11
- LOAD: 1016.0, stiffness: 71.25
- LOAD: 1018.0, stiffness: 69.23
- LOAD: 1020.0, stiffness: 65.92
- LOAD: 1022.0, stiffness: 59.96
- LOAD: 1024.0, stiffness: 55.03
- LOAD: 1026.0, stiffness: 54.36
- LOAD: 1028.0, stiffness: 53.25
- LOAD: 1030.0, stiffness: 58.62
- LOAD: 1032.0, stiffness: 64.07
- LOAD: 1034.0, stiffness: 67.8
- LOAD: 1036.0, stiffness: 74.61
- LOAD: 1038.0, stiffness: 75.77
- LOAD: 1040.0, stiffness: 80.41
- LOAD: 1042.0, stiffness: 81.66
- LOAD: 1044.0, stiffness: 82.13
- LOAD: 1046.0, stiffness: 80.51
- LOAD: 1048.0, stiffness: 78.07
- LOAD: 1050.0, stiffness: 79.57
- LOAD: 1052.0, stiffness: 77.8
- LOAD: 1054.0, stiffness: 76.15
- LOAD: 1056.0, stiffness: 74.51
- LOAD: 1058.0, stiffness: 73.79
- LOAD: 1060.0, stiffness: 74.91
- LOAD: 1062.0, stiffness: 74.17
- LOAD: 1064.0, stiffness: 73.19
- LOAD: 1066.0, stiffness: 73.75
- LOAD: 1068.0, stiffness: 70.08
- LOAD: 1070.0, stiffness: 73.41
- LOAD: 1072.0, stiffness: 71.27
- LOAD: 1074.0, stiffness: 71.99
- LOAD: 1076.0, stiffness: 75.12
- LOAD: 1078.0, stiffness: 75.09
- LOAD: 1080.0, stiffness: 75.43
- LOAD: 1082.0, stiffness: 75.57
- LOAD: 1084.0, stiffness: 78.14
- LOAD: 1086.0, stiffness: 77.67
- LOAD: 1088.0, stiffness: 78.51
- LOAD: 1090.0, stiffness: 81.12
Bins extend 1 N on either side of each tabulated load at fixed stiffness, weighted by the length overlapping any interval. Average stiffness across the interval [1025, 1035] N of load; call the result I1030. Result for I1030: 59.6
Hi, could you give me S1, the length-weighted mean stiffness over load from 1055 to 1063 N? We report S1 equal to 74.3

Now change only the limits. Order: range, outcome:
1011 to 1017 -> 76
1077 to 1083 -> 75.4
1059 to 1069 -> 73.2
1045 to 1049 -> 79.3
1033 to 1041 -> 74.6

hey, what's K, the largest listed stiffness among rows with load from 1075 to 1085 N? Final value 78.14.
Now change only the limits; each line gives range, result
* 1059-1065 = 74.91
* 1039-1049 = 82.13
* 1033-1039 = 75.77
